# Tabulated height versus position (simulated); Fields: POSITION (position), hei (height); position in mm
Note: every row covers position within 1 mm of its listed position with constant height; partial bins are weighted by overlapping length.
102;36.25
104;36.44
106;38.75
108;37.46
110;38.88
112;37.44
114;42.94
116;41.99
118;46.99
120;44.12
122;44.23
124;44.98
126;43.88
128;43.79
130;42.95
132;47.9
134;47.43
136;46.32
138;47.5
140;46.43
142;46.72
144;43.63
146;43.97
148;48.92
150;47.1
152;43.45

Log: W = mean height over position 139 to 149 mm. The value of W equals 45.9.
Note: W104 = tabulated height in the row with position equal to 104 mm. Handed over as 36.44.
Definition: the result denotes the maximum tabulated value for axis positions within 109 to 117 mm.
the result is 42.94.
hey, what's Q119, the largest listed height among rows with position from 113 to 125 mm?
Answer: 46.99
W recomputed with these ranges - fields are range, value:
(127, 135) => 45.5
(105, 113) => 38.1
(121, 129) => 44.2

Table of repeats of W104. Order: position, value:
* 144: 43.63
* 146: 43.97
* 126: 43.88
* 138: 47.5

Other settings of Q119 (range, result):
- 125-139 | 47.9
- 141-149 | 48.92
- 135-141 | 47.5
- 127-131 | 43.79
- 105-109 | 38.75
